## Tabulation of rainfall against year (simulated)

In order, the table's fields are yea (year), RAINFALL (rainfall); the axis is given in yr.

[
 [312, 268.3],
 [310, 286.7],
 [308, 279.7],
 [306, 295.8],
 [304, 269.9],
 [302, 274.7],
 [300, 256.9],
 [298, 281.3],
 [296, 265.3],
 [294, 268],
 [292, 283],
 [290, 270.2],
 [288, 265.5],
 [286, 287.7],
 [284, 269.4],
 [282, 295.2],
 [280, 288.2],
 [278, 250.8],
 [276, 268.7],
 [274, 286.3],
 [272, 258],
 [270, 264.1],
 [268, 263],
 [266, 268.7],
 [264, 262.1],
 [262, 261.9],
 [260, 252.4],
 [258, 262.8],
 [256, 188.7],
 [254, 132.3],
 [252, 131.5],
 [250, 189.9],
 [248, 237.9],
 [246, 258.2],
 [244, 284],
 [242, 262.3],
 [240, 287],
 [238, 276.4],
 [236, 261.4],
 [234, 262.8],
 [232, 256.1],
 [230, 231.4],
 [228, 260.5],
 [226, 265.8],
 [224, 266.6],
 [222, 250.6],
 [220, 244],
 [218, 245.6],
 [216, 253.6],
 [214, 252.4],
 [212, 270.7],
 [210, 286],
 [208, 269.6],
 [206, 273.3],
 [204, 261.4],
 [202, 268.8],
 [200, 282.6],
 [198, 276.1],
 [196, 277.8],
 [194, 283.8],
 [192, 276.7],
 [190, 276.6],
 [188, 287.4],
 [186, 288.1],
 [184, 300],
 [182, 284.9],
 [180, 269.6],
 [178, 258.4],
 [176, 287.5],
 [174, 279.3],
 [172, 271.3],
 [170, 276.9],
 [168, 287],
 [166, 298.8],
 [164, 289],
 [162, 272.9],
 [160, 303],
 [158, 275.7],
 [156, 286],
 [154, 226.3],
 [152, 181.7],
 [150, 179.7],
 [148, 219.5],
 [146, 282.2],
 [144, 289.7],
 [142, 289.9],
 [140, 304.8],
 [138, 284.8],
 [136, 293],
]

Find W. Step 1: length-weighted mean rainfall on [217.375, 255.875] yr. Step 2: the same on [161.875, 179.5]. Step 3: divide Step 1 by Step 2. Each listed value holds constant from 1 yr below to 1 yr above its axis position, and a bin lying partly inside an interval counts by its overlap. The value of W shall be 0.86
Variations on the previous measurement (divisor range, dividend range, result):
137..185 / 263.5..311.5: 1.01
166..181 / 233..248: 0.97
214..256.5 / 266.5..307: 1.13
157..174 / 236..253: 0.85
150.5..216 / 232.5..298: 0.93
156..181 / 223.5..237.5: 0.92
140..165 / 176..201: 1.08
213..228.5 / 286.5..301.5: 1.06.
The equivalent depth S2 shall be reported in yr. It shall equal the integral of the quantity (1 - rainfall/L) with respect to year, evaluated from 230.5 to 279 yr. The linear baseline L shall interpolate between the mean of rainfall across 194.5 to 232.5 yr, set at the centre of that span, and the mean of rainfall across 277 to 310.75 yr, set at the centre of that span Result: 4.10 yr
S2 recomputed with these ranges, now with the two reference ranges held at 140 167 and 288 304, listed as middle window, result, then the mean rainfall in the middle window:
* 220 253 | 2.3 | 249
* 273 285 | -0.3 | 276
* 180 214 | -1.6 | 278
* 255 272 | 1.0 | 253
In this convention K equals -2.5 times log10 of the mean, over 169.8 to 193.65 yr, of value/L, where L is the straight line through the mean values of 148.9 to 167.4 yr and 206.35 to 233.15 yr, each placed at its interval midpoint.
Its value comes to -0.09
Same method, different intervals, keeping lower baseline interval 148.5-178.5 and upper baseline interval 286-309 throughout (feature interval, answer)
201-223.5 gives 0.03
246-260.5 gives 0.32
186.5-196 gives -0.06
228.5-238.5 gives 0.05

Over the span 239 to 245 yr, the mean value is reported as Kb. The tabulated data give 278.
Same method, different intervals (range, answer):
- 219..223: 247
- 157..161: 289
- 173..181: 274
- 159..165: 288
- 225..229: 263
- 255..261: 235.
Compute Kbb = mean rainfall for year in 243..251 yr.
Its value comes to 242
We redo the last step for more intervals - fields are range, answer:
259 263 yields 257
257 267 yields 262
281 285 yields 282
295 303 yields 270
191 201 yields 279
